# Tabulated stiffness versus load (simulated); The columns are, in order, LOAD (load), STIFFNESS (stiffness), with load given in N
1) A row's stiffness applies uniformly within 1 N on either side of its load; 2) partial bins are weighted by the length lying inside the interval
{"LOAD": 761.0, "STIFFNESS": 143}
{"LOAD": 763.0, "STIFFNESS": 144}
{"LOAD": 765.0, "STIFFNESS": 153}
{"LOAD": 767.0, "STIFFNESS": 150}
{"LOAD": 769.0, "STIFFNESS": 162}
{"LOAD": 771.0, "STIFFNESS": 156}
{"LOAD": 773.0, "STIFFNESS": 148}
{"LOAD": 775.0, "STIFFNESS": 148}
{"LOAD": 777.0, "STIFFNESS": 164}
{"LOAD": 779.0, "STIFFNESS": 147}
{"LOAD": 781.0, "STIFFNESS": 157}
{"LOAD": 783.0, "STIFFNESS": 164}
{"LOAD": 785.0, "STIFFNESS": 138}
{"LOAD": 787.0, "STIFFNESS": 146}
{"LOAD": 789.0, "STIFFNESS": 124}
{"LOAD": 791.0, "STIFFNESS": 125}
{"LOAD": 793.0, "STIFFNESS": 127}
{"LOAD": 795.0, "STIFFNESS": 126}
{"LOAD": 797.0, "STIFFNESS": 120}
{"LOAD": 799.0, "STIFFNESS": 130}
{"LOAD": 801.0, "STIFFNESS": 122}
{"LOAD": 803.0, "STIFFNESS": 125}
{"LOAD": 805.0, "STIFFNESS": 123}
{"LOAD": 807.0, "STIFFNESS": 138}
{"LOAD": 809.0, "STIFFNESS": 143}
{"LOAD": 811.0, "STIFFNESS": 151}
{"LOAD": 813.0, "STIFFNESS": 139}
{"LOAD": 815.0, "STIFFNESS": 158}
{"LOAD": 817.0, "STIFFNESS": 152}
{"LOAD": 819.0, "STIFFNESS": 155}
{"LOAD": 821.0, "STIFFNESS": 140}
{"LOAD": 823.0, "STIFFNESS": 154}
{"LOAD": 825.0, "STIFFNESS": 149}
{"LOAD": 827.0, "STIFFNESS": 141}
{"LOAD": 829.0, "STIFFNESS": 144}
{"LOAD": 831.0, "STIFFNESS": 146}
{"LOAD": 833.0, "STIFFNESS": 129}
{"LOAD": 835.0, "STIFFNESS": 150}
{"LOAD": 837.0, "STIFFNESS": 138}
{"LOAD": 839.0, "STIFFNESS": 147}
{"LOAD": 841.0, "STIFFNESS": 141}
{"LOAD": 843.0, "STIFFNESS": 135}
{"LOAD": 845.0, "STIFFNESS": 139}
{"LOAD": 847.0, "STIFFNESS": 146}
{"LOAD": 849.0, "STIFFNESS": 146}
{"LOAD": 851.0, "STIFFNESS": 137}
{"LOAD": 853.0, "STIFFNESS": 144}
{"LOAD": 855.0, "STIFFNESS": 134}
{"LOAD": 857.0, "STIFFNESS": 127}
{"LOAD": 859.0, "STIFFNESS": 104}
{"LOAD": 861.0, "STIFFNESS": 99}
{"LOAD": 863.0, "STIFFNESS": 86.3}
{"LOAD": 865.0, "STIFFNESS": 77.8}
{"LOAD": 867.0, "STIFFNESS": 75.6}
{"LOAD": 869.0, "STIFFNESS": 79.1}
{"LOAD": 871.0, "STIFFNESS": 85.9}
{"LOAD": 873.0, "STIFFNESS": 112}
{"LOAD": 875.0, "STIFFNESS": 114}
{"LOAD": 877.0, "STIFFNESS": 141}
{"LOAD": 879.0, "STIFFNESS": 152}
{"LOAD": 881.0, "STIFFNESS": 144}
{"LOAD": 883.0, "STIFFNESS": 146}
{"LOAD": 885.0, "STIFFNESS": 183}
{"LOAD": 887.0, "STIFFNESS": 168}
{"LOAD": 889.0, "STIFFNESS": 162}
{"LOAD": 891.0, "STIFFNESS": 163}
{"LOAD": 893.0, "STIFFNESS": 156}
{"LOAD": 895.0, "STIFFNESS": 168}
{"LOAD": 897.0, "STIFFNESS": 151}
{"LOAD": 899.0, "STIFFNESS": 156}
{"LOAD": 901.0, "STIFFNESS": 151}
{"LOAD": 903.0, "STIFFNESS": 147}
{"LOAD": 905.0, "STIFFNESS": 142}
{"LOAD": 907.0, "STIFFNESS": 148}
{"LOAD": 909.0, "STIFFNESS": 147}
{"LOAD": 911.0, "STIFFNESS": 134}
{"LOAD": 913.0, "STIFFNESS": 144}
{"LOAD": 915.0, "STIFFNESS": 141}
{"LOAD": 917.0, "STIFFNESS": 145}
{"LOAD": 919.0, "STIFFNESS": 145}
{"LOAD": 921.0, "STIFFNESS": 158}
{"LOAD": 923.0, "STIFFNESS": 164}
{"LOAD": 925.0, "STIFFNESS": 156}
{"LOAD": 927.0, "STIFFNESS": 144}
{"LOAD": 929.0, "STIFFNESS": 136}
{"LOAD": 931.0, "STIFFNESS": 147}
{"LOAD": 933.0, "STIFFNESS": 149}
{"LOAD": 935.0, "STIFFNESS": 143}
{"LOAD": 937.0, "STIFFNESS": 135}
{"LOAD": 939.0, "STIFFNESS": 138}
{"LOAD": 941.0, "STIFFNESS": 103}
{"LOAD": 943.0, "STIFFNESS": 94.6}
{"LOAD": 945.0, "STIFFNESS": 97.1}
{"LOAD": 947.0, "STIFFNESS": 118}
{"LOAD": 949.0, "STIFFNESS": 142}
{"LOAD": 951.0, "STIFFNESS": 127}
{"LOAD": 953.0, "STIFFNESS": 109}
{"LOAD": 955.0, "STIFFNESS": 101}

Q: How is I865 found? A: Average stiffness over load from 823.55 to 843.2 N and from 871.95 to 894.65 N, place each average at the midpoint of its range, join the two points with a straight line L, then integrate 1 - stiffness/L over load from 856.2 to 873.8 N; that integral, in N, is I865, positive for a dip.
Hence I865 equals 6.40 N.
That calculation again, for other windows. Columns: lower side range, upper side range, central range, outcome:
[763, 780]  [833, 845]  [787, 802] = 2.27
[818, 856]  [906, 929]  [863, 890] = 3.81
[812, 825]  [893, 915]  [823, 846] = 1.11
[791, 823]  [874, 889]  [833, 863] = 2.33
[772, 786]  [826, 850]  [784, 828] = 2.93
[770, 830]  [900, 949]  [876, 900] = -3.08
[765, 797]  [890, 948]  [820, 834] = 0.07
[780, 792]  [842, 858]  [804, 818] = -0.26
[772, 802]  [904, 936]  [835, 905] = 4.57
